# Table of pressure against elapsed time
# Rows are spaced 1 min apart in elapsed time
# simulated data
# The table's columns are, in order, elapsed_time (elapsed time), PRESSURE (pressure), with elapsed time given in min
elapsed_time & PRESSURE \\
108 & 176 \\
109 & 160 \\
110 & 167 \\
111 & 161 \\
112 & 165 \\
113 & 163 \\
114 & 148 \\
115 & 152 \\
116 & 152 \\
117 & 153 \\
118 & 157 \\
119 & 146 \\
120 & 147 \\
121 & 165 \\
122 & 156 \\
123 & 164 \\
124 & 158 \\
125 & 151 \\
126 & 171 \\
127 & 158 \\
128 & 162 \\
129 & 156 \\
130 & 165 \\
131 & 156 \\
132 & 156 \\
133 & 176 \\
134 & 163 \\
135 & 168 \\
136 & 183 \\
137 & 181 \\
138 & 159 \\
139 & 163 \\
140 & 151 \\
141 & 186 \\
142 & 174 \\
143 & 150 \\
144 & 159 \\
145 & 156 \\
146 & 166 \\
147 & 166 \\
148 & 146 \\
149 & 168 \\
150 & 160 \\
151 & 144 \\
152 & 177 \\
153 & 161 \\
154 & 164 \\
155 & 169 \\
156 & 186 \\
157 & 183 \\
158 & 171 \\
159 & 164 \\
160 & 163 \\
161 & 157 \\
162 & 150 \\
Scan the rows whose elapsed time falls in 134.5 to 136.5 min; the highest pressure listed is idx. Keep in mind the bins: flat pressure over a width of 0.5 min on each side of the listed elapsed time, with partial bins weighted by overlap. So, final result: 183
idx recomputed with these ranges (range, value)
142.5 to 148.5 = 166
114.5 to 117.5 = 153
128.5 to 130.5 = 165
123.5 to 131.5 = 171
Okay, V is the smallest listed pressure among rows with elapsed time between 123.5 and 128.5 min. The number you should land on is 151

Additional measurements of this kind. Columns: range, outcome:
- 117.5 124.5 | 146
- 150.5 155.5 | 144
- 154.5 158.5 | 169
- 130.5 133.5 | 156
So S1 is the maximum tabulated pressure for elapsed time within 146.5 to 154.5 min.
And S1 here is 177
